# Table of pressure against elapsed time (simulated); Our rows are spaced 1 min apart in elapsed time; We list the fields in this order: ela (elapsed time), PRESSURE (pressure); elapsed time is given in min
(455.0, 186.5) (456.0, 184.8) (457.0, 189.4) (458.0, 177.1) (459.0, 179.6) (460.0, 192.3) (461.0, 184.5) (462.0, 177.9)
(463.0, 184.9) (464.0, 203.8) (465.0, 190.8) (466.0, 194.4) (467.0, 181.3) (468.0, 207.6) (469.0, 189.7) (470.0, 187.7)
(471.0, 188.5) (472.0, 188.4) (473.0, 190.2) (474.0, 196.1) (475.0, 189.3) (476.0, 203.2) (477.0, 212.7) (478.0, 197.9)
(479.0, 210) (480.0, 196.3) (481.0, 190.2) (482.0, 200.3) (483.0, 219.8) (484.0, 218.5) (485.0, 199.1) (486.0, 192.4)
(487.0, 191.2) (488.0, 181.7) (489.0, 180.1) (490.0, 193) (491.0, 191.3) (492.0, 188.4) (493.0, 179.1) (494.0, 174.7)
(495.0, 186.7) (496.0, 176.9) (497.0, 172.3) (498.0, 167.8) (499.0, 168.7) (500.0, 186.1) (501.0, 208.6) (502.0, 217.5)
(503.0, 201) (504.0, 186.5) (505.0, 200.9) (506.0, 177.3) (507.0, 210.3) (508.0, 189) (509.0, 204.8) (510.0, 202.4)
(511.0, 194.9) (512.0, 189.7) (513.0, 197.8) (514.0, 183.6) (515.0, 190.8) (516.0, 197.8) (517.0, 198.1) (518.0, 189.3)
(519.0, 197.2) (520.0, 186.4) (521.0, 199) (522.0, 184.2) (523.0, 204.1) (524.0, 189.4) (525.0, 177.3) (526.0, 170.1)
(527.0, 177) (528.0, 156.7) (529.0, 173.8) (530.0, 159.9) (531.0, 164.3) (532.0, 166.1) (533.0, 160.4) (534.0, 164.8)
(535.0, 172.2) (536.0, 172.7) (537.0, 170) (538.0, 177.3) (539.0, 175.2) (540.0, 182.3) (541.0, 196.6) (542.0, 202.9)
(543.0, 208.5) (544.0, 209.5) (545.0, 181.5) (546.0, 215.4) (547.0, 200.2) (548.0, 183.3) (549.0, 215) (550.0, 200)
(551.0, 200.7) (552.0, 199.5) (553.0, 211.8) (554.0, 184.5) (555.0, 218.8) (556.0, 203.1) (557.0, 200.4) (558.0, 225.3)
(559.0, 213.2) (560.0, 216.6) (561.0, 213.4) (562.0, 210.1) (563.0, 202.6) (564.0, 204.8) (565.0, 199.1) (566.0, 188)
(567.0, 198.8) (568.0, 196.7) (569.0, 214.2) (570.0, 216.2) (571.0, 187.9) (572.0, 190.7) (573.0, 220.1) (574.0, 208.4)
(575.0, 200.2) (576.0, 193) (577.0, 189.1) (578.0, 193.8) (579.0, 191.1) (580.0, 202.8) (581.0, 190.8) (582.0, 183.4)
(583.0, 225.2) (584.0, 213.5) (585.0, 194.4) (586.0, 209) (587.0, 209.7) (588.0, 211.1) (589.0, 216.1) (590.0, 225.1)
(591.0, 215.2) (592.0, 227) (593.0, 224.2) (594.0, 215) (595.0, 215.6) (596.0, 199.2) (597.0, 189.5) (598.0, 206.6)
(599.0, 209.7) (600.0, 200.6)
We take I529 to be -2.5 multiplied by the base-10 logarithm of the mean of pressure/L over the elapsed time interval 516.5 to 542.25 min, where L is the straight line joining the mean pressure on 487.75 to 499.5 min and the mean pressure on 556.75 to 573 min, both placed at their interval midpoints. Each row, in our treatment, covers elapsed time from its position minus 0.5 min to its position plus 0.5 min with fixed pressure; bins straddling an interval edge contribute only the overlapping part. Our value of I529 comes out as 0.08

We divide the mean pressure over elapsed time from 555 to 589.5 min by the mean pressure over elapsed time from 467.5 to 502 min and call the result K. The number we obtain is 1.06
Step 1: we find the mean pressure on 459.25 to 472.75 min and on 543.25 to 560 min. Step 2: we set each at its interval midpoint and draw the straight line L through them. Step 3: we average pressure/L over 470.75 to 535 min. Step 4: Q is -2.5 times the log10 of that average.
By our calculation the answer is 0.04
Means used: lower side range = 190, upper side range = 204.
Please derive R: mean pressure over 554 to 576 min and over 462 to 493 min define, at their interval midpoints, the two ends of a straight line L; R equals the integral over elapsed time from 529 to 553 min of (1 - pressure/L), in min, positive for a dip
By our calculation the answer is 1.9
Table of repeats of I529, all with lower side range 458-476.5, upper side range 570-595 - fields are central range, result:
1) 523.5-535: 0.17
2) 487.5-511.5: 0.03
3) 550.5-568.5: -0.01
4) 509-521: 0.01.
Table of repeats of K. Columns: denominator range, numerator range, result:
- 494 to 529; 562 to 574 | 1.07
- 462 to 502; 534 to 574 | 1.04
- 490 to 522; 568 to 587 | 1.06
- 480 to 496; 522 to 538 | 0.90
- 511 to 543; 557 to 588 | 1.12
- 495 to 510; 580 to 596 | 1.11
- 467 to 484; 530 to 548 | 0.92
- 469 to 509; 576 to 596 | 1.08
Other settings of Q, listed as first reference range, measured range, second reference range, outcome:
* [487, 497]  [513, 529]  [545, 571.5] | 0.03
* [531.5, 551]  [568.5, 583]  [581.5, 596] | 0.03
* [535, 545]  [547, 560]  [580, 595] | -0.06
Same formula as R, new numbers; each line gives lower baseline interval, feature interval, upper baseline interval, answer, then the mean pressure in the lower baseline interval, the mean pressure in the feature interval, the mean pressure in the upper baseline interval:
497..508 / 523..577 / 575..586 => 0.7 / 191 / 193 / 198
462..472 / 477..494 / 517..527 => -0.5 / 191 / 195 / 188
